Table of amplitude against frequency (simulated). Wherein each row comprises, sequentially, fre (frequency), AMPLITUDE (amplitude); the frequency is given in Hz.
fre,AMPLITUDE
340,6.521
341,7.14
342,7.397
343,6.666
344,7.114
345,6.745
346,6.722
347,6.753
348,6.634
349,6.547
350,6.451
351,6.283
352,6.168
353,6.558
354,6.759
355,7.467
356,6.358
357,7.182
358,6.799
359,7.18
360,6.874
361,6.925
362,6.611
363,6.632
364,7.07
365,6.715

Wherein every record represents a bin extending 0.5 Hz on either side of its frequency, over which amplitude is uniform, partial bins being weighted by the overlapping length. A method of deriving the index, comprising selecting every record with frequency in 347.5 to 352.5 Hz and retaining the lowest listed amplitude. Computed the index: 6.168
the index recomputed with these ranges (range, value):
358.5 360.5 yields 6.874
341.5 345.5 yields 6.666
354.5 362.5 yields 6.358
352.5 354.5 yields 6.558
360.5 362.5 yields 6.611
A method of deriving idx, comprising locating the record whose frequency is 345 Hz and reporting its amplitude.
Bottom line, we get 6.745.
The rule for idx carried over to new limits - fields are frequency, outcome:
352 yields 6.168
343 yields 6.666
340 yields 6.521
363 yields 6.632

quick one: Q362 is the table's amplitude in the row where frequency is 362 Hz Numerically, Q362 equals 6.611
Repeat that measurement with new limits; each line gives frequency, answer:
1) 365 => 6.715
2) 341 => 7.14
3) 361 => 6.925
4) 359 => 7.18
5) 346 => 6.722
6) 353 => 6.558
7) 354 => 6.759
